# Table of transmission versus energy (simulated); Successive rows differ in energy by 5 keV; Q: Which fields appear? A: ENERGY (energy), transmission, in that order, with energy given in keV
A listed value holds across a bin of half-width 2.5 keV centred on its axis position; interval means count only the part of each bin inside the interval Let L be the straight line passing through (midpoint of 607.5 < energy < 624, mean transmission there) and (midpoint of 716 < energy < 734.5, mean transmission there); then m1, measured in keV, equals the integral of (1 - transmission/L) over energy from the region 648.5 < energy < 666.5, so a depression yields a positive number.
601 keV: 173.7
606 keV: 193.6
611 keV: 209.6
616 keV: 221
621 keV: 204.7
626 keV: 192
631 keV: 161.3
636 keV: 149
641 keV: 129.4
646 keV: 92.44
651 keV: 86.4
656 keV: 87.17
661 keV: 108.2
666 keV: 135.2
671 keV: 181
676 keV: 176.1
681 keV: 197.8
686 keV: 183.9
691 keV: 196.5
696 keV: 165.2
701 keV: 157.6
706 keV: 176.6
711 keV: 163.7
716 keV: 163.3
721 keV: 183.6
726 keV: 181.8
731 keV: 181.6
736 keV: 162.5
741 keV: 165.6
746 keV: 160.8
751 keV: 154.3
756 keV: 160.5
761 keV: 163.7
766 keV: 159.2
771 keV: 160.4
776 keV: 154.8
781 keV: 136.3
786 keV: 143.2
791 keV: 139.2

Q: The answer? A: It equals 8.8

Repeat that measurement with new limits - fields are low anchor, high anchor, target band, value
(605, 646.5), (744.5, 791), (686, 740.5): -3.78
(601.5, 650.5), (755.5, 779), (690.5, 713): -0.84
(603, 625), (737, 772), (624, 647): 5.98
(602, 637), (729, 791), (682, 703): -0.47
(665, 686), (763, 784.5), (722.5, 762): -1.63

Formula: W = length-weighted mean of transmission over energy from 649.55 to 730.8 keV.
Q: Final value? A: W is 161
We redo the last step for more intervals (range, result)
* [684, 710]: 175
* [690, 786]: 165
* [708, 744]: 172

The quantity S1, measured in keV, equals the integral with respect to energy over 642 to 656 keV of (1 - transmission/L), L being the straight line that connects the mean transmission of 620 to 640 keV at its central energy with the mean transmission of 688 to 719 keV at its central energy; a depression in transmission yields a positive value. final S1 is 6.36 keV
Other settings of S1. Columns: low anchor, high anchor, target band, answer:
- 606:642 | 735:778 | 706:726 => -0.6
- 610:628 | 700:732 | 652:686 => 7.4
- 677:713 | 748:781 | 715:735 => -1.1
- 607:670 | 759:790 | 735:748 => -1.0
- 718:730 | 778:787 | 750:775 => -0.9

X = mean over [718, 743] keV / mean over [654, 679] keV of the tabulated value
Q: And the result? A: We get 1.25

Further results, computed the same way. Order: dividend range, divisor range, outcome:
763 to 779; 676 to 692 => 0.83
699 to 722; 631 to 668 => 1.46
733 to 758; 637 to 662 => 1.56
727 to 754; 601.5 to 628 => 0.82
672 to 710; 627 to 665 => 1.49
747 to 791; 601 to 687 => 0.96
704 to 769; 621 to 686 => 1.15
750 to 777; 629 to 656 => 1.33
